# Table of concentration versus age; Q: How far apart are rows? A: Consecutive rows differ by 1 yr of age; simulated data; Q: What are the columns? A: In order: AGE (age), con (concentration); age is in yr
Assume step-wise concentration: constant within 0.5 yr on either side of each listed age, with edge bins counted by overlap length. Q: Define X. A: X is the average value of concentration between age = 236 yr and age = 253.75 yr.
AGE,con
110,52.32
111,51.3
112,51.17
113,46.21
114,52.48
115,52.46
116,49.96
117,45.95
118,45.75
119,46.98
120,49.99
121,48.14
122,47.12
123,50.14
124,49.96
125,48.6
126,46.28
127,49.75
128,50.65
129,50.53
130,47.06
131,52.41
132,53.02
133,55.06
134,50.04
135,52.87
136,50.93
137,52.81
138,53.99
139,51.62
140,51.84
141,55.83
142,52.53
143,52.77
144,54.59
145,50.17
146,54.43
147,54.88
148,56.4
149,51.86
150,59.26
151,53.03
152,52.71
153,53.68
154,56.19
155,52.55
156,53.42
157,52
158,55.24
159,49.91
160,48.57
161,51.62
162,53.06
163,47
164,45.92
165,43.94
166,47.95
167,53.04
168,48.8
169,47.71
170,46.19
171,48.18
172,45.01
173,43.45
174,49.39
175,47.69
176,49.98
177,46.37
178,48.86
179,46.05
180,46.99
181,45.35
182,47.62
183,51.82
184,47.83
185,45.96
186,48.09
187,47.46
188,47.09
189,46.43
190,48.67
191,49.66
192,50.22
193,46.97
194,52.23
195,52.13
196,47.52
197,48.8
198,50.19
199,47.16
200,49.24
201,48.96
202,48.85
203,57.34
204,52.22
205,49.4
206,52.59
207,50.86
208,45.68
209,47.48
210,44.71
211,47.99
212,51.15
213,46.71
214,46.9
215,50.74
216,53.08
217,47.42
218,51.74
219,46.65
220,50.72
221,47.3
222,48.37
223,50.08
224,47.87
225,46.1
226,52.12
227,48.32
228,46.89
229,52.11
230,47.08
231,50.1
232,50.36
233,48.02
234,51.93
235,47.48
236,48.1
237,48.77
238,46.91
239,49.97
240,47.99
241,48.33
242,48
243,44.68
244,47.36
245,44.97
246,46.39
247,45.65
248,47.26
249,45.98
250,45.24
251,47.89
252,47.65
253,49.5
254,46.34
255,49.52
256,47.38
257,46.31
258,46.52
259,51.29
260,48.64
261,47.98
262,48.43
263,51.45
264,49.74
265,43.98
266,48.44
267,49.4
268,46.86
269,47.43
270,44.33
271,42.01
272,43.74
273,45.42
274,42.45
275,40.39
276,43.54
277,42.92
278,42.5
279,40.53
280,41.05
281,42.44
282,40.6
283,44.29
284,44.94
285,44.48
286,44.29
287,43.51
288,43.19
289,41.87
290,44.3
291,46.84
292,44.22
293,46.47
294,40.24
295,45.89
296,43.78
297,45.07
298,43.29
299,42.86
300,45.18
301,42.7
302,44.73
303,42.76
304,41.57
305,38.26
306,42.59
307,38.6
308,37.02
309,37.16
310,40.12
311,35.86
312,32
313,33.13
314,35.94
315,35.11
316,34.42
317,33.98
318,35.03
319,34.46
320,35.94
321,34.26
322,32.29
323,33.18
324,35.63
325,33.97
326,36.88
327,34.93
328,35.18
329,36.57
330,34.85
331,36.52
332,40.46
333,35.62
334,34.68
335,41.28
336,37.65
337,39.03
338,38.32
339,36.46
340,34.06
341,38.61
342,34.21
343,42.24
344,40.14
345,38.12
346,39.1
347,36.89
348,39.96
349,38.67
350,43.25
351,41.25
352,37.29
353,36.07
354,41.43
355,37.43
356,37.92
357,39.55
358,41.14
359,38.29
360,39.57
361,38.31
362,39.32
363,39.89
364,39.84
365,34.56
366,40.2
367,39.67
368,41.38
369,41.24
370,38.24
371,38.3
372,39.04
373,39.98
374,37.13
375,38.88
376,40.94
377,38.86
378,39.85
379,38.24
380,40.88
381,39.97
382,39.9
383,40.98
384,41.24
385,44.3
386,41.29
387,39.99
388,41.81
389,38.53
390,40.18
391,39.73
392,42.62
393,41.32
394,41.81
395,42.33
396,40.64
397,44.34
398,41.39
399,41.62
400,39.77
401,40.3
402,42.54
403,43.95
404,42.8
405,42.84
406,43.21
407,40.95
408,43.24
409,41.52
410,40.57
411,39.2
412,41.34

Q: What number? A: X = 47.2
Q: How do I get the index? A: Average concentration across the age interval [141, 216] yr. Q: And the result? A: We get 49.8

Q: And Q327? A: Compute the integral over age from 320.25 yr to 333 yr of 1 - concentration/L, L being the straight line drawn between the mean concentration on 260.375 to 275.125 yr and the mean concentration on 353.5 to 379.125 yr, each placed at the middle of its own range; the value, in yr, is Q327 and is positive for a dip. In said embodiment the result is 2.01 yr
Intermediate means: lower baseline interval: 46.3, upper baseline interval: 39.2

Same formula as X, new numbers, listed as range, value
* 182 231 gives 49.1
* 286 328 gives 39.3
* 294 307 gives 42.9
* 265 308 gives 43.5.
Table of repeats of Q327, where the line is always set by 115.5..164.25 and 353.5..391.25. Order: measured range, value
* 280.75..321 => 2.5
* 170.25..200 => 0.7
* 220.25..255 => -1.1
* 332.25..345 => 1.1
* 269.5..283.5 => 0.6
